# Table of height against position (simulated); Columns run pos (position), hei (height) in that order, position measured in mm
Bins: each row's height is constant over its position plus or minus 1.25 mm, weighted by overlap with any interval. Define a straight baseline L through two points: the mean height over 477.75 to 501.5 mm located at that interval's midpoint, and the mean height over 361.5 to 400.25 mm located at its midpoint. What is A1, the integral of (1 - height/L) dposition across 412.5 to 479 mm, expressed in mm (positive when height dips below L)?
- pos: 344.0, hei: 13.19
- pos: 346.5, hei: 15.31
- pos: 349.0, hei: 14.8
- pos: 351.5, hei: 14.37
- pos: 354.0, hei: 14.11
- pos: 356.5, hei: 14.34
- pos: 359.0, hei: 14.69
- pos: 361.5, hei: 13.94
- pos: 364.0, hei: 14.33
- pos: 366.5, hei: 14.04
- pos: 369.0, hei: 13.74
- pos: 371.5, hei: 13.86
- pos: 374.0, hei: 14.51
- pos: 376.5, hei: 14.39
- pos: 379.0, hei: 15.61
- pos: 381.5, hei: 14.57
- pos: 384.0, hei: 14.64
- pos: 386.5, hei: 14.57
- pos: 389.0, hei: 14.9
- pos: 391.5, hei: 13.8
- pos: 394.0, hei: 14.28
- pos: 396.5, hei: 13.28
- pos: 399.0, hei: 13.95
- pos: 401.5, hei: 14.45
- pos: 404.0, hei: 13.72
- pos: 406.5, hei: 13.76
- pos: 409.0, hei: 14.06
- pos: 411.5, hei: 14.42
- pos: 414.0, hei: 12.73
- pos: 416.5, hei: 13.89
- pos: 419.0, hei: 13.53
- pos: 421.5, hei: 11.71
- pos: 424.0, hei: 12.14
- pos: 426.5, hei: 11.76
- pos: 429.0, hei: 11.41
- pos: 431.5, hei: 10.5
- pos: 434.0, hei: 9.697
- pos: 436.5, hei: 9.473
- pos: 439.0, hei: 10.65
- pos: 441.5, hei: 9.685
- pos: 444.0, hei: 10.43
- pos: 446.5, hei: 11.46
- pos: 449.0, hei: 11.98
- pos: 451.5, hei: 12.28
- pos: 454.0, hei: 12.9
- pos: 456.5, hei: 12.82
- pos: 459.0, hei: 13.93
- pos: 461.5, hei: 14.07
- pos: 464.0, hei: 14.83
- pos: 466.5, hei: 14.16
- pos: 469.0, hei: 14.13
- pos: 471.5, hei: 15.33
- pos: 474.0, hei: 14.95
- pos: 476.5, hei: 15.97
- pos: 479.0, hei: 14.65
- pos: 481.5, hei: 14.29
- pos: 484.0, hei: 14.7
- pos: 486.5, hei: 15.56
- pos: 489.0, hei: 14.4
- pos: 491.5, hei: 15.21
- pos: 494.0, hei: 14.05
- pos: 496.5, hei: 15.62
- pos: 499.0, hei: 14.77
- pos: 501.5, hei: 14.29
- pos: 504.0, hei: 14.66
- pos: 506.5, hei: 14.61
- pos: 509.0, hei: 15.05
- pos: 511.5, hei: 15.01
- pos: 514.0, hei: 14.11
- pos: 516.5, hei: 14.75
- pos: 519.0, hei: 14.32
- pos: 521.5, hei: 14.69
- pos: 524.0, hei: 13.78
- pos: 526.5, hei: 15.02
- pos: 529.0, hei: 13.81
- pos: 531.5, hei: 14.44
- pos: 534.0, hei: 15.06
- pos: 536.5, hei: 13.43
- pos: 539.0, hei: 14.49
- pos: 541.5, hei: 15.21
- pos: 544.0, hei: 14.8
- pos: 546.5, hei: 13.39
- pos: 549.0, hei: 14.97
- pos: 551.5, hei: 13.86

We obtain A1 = 9.1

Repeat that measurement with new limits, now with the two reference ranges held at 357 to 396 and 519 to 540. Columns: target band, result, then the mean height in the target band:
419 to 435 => 3.3 mm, 11.4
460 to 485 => -0.6 mm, 14.7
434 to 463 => 5.3 mm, 11.7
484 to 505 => -0.7 mm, 14.8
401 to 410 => 0.3 mm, 14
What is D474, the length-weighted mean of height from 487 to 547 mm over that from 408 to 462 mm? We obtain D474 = 1.21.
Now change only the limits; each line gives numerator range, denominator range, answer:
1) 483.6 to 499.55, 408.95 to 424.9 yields 1.13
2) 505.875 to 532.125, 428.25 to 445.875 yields 1.41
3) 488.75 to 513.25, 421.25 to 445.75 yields 1.38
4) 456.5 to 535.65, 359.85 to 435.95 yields 1.08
